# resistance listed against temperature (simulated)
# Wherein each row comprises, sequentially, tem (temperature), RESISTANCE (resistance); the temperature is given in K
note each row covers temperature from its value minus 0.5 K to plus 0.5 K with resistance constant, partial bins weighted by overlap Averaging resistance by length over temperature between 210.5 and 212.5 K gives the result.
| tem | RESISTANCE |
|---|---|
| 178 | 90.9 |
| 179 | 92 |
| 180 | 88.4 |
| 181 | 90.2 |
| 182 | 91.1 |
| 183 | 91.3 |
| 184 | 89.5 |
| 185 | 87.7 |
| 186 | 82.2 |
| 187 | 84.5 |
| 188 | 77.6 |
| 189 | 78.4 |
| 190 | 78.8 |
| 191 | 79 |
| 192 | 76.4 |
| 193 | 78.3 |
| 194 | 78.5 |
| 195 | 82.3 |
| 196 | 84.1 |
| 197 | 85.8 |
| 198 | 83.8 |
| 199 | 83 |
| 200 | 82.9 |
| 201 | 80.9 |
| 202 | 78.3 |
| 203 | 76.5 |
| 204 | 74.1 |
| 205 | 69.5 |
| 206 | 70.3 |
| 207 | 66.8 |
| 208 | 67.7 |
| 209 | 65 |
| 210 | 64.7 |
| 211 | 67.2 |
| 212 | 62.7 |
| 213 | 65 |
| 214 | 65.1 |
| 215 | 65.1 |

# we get 65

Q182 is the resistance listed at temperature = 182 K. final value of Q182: 91.1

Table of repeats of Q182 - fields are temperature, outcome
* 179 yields 92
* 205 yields 69.5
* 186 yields 82.2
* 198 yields 83.8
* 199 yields 83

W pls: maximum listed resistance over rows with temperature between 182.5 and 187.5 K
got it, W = 91.3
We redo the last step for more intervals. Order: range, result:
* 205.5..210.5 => 70.3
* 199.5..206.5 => 82.9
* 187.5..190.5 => 78.8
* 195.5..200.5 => 85.8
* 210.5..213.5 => 67.2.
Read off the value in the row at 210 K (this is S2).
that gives 64.7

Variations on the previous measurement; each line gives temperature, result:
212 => 62.7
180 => 88.4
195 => 82.3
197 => 85.8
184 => 89.5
